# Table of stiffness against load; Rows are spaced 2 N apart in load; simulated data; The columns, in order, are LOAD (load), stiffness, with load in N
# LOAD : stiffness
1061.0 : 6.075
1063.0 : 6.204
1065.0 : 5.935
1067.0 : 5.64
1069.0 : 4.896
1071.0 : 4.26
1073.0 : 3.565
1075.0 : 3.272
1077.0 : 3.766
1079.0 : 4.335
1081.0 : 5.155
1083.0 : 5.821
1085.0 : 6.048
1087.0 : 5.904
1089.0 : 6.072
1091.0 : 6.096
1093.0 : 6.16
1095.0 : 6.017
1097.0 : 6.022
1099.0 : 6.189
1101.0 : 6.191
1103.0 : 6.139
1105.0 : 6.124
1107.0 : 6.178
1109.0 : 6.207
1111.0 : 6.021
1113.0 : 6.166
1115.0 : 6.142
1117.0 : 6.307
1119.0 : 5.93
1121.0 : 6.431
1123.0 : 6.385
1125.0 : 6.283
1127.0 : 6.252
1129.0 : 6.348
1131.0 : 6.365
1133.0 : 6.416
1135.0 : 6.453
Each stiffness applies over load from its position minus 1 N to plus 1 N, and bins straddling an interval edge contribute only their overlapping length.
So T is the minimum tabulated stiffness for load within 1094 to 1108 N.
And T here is 6.017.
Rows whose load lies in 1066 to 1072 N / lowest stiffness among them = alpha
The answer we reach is 4.26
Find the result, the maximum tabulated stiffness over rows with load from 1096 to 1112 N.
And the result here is 6.207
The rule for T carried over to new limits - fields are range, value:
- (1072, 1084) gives 3.272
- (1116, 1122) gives 5.93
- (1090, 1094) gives 6.096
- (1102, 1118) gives 6.021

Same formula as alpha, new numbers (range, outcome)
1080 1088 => 5.155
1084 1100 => 5.904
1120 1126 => 6.283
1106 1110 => 6.178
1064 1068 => 5.64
